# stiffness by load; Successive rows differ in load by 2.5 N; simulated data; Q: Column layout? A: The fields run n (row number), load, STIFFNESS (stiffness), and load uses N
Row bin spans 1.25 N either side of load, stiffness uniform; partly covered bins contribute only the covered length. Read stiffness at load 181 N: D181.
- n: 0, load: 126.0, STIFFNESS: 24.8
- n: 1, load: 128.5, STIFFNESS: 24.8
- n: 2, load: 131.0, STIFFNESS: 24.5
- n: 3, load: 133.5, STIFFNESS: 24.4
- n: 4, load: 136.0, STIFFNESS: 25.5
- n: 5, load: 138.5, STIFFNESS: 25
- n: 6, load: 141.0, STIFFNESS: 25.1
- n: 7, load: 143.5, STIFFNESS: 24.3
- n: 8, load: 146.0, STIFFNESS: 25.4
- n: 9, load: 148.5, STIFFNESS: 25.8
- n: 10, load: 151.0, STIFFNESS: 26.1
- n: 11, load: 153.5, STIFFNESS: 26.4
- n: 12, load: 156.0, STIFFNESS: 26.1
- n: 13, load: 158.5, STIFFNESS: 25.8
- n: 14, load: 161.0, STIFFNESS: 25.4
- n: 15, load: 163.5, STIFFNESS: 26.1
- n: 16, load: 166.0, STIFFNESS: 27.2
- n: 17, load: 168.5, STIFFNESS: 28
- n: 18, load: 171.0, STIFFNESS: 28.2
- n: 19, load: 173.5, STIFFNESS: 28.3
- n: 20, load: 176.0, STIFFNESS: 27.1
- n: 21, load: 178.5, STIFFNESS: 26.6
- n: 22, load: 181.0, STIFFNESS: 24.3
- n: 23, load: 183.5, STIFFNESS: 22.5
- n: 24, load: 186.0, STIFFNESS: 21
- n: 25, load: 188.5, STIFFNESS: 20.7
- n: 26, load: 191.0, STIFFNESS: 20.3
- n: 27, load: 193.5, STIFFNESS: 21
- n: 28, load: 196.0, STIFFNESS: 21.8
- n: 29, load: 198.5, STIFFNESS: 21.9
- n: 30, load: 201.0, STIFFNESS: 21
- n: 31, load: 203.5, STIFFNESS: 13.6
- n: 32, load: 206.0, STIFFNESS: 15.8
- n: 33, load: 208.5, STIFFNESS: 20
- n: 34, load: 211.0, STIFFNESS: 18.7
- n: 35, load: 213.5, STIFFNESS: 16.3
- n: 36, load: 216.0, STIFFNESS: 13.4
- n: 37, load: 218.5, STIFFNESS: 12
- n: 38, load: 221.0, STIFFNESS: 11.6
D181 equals 24.3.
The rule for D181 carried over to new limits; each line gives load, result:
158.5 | 25.8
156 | 26.1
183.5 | 22.5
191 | 20.3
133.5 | 24.4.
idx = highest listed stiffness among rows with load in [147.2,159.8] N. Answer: 26.4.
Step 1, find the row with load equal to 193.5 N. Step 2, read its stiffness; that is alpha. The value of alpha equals 21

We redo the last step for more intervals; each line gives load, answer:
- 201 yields 21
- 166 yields 27.2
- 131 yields 24.5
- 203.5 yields 13.6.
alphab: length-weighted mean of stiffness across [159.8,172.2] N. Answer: 27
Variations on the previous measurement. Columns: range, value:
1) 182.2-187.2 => 21.8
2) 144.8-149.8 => 25.6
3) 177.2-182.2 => 25.5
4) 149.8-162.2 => 26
